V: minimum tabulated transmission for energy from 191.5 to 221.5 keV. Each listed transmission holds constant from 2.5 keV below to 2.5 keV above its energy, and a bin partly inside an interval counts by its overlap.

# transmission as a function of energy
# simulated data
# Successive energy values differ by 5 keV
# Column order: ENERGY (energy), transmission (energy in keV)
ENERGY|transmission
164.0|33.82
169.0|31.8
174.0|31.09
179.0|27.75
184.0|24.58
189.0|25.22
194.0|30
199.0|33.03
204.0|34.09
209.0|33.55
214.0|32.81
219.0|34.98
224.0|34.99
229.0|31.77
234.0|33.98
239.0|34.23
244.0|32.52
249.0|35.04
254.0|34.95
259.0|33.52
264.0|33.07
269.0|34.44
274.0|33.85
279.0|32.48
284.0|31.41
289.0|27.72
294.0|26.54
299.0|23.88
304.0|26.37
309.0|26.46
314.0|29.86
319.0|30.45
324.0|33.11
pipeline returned 30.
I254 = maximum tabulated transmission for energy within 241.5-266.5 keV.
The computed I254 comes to 35.04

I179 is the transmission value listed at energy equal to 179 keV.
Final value 27.75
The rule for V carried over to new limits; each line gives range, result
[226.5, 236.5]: 31.77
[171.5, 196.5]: 24.58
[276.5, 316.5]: 23.88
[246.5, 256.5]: 34.95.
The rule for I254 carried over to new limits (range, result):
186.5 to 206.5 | 34.09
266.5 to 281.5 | 34.44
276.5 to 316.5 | 32.48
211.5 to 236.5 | 34.99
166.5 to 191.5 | 31.8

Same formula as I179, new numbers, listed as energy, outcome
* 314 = 29.86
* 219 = 34.98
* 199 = 33.03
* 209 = 33.55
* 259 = 33.52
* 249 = 35.04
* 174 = 31.09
